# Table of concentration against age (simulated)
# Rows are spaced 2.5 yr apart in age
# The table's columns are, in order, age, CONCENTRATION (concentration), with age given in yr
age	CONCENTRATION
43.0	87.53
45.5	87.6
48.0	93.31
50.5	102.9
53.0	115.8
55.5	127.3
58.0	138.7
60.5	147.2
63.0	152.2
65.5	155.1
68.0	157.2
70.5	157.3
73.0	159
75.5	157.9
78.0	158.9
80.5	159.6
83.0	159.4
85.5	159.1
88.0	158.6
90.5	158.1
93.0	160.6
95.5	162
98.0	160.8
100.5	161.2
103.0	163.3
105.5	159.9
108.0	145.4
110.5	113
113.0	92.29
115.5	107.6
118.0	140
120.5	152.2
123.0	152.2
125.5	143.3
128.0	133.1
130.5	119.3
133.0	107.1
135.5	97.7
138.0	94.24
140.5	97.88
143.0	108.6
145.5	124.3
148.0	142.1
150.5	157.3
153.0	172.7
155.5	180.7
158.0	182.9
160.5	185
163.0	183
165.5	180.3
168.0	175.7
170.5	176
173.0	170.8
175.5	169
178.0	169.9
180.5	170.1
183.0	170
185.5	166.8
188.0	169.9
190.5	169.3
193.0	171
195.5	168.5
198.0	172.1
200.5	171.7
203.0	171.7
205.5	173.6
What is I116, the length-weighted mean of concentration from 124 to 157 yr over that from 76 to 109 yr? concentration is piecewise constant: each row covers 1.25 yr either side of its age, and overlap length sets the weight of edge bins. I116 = 0.82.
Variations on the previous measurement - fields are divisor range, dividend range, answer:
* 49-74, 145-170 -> 1.21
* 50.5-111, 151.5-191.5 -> 1.15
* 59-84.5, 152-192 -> 1.12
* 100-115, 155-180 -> 1.30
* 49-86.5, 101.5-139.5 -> 0.87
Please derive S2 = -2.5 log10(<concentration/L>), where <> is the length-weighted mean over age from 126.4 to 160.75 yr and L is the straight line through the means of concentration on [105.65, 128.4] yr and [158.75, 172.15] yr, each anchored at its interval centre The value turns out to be 0.18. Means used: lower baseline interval 132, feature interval 135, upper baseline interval 180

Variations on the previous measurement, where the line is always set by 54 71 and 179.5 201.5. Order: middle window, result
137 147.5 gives 0.42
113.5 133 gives 0.19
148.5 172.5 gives -0.07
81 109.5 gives -0.04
